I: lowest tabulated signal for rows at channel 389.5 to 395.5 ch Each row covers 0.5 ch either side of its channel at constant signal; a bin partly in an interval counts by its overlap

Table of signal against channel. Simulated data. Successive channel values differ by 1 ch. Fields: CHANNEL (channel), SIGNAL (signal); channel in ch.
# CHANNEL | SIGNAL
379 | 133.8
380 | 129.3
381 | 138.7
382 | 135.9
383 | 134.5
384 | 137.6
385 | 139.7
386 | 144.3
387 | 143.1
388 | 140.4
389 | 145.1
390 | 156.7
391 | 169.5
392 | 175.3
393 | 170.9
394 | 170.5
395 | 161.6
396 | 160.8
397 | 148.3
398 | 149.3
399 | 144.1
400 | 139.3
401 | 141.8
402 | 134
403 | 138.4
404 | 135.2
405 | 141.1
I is 156.7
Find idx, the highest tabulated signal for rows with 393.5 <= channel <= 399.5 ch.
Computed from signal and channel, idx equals 170.5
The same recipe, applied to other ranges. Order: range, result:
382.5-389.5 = 145.1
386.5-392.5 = 175.3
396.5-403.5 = 149.3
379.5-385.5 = 139.7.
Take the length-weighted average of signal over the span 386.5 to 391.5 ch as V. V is 151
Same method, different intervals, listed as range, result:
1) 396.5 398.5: 149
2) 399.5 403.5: 138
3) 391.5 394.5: 172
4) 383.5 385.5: 139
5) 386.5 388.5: 142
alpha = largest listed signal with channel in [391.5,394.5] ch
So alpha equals 175.3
